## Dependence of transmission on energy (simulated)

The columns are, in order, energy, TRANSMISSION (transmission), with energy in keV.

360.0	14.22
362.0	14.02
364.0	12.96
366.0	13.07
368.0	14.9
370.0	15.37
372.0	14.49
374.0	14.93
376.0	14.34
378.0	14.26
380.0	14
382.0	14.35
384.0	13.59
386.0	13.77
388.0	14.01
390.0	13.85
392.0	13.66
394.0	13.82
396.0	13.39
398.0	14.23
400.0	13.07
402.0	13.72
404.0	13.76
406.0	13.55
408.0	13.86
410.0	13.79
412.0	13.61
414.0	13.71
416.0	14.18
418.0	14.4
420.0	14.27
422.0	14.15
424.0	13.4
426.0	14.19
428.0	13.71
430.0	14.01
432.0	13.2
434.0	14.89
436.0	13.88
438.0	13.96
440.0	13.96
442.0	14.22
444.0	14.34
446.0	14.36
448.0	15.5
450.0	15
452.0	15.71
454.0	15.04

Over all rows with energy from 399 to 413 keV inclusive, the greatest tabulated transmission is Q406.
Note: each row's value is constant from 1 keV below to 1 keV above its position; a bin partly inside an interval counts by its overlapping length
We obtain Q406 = 13.86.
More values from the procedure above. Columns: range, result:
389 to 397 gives 13.85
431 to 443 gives 14.89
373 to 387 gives 14.93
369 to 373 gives 15.37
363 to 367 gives 13.07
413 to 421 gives 14.4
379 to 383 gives 14.35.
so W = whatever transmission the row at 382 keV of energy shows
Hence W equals 14.35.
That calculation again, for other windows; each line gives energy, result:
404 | 13.76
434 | 14.89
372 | 14.49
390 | 13.85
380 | 14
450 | 15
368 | 14.9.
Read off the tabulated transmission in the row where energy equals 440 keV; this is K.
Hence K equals 13.96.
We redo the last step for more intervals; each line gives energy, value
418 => 14.4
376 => 14.34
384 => 13.59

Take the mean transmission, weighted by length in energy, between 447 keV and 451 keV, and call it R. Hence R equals 15.2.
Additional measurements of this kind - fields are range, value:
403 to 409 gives 13.7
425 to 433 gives 13.8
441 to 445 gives 14.3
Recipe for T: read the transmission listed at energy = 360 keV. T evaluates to 14.22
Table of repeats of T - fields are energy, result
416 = 14.18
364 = 12.96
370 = 15.37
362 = 14.02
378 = 14.26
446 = 14.36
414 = 13.71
